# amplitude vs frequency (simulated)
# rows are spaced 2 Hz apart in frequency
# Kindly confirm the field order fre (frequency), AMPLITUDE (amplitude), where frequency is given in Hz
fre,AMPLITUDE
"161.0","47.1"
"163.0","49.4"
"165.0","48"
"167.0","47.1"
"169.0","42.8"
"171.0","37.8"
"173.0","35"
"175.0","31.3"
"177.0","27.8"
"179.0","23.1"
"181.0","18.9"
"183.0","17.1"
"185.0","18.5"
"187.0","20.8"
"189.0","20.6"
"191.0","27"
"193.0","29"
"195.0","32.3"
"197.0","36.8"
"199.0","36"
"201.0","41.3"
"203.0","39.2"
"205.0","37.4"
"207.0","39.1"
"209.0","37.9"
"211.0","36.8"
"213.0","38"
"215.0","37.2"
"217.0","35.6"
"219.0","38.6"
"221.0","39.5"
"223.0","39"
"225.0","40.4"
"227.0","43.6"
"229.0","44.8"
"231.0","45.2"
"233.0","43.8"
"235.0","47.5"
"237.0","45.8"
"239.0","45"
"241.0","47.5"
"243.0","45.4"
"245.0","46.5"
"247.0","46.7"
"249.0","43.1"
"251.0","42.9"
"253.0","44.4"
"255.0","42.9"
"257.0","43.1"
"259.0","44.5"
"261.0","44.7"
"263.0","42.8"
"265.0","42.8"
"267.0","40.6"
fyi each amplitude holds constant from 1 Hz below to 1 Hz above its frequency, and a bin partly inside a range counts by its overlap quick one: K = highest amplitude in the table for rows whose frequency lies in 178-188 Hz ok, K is 23.1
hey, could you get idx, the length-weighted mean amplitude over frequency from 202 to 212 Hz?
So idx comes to 38.1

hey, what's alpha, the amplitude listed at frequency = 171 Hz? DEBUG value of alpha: 37.8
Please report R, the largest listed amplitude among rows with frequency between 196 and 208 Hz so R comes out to 41.3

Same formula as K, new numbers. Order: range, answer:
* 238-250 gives 47.5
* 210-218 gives 38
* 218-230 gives 44.8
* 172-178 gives 35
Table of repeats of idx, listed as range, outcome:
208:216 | 37.5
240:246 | 46.5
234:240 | 46.1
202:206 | 38.3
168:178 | 34.9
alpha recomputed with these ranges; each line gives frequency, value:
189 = 20.6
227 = 43.6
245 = 46.5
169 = 42.8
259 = 44.5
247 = 46.7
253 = 44.4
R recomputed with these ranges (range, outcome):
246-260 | 46.7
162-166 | 49.4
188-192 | 27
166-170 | 47.1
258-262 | 44.7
